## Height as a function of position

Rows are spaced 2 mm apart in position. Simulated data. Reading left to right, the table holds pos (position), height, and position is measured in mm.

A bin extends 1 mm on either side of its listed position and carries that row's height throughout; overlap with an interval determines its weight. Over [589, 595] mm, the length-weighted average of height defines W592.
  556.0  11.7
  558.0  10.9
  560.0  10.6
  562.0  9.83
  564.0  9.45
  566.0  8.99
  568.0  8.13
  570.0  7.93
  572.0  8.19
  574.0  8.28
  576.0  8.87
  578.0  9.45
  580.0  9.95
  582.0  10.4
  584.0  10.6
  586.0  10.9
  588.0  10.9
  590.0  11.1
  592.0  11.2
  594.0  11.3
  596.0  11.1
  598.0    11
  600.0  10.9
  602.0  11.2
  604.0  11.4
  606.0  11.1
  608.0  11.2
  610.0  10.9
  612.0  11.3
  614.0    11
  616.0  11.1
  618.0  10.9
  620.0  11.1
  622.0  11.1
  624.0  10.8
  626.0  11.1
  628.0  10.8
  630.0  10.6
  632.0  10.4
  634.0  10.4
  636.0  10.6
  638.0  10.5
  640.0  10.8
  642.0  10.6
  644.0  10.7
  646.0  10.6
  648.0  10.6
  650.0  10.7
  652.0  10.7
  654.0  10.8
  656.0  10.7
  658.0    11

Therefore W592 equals 11.2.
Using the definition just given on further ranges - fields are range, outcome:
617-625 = 11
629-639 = 10.5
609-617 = 11.1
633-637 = 10.5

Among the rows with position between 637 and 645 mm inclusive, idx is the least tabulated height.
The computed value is 10.5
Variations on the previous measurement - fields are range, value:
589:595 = 11.1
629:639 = 10.4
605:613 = 10.9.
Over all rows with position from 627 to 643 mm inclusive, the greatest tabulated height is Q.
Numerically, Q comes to 10.8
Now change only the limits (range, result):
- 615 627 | 11.1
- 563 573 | 9.45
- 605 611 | 11.2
